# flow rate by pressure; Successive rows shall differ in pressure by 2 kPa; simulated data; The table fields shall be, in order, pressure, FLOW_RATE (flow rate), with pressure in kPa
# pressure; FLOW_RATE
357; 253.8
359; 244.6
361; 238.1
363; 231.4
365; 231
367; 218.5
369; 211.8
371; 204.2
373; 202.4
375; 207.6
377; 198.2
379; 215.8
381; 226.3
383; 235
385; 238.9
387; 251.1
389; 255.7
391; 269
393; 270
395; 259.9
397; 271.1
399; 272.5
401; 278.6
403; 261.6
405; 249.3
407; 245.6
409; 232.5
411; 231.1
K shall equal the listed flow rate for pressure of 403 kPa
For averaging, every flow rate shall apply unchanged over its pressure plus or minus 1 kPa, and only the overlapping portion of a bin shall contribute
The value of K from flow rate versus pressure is 261.6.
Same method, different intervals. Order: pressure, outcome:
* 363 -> 231.4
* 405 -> 249.3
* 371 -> 204.2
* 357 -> 253.8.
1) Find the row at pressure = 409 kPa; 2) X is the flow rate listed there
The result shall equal 232.5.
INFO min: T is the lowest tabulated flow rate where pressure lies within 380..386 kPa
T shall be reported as 226.3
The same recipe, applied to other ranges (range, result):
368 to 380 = 198.2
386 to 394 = 251.1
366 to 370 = 211.8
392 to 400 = 259.9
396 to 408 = 245.6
